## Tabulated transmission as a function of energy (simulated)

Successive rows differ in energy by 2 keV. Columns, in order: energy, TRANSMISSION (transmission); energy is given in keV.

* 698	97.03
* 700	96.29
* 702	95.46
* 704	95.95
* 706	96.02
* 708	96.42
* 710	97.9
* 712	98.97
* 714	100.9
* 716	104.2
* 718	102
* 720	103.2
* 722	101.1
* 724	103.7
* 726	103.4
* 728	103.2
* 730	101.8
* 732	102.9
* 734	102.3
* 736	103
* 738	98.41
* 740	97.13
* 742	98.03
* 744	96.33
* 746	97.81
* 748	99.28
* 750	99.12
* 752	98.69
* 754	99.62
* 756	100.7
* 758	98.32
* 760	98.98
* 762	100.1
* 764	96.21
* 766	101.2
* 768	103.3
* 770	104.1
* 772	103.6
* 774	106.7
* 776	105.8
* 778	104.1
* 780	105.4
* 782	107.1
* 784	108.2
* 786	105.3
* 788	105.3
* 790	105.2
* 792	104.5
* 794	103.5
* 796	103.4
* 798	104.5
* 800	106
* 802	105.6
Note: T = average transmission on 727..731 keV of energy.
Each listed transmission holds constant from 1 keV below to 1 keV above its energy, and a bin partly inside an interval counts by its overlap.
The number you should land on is 102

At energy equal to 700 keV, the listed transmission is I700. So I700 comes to 96.29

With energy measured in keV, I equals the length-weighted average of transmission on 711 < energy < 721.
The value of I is 102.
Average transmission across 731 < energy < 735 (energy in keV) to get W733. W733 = 103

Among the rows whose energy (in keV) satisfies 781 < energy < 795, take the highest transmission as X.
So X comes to 108.2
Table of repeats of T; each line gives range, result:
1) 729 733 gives 102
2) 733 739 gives 101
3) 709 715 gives 99.3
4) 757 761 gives 98.7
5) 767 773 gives 104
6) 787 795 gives 105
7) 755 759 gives 99.5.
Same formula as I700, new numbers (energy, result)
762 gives 100.1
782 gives 107.1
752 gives 98.69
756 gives 100.7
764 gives 96.21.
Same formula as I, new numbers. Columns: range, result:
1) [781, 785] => 108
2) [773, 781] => 106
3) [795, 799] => 104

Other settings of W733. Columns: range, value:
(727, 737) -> 103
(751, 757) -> 99.7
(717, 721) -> 103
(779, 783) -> 106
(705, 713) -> 97.3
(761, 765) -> 98.2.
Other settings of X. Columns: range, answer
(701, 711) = 97.9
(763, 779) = 106.7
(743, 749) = 99.28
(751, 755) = 99.62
